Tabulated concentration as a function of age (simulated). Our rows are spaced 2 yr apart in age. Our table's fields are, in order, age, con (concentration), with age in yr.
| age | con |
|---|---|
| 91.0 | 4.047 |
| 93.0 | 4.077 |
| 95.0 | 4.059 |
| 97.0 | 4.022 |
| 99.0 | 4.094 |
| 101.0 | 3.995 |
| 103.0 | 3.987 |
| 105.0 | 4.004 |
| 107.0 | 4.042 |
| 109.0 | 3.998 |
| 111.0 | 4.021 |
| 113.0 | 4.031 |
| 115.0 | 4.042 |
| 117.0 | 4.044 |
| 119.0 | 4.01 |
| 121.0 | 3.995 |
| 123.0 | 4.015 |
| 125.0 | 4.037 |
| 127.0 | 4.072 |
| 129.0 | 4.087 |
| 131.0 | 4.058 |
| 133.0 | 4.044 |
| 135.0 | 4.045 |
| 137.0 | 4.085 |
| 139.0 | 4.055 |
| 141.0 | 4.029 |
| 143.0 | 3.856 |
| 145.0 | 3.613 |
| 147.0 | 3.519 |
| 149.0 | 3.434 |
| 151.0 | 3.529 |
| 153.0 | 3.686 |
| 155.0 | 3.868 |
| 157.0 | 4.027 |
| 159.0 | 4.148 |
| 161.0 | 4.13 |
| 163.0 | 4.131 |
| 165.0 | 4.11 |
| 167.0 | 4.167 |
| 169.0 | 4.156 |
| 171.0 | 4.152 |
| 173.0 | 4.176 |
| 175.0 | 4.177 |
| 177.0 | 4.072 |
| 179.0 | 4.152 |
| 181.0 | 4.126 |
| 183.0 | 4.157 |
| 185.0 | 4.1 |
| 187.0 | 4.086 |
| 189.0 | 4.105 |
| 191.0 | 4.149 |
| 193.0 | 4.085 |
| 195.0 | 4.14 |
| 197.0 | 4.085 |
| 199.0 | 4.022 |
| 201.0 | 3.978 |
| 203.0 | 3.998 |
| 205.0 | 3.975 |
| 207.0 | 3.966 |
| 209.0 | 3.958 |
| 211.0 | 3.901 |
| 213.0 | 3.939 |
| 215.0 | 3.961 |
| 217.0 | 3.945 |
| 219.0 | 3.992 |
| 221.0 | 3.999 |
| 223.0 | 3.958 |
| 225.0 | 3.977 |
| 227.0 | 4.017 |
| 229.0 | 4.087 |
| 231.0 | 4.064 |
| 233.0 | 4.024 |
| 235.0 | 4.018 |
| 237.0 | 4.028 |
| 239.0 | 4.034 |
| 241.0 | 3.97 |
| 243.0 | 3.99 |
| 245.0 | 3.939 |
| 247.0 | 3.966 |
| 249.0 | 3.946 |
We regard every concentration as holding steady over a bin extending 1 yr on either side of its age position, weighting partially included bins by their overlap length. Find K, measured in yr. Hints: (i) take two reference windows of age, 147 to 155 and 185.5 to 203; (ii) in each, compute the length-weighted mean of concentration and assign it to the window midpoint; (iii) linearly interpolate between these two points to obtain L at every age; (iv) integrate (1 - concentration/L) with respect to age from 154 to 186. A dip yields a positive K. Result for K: -2.66 yr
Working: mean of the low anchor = 3.59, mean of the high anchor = 4.08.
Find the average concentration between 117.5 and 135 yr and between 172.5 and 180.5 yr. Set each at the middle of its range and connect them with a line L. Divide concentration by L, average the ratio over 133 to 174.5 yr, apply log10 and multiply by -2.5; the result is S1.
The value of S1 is 0.04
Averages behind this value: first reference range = 4.04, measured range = 3.95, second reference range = 4.14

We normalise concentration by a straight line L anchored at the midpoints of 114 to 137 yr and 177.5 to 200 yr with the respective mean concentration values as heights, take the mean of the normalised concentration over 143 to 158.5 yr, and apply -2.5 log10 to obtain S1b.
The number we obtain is 0.10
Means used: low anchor 4.04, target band 3.7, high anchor 4.11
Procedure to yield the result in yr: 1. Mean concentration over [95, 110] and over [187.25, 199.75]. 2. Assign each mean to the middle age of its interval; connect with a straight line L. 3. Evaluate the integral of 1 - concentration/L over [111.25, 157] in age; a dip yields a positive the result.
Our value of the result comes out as 1.5 yr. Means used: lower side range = 4.02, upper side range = 4.1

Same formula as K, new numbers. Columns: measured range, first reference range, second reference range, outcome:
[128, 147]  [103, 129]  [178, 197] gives 0.44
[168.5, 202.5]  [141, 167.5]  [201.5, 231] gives -1.64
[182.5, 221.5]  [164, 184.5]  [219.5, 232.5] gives 0.48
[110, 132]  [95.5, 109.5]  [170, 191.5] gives 0.06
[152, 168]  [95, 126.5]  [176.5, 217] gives 0.01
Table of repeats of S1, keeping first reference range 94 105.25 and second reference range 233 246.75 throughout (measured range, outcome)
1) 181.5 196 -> -0.029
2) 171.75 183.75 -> -0.035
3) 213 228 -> 0.007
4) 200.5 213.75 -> 0.012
